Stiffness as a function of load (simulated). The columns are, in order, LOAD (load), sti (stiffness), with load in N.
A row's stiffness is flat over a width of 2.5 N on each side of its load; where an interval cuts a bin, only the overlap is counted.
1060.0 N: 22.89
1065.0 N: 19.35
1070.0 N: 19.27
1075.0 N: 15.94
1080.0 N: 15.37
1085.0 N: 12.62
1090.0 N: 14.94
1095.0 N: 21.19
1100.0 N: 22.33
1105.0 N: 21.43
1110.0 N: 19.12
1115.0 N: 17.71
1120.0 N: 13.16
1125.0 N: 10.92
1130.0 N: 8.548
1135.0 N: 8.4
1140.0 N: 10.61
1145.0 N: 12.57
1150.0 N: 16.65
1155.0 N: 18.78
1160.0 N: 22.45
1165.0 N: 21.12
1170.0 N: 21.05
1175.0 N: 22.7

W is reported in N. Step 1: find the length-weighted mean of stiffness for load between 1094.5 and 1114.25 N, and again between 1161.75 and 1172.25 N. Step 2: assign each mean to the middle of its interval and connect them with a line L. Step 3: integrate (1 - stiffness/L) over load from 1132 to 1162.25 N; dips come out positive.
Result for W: 9.1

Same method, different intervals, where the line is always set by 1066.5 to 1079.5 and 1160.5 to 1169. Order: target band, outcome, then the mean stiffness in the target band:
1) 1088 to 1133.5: 5.96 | 16.4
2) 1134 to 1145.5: 5.59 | 10.4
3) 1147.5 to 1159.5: 1.40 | 18.5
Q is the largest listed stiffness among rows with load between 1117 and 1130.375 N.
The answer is 13.16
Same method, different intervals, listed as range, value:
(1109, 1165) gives 22.45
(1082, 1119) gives 22.33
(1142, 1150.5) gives 16.65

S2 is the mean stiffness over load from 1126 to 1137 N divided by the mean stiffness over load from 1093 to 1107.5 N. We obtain 0.4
